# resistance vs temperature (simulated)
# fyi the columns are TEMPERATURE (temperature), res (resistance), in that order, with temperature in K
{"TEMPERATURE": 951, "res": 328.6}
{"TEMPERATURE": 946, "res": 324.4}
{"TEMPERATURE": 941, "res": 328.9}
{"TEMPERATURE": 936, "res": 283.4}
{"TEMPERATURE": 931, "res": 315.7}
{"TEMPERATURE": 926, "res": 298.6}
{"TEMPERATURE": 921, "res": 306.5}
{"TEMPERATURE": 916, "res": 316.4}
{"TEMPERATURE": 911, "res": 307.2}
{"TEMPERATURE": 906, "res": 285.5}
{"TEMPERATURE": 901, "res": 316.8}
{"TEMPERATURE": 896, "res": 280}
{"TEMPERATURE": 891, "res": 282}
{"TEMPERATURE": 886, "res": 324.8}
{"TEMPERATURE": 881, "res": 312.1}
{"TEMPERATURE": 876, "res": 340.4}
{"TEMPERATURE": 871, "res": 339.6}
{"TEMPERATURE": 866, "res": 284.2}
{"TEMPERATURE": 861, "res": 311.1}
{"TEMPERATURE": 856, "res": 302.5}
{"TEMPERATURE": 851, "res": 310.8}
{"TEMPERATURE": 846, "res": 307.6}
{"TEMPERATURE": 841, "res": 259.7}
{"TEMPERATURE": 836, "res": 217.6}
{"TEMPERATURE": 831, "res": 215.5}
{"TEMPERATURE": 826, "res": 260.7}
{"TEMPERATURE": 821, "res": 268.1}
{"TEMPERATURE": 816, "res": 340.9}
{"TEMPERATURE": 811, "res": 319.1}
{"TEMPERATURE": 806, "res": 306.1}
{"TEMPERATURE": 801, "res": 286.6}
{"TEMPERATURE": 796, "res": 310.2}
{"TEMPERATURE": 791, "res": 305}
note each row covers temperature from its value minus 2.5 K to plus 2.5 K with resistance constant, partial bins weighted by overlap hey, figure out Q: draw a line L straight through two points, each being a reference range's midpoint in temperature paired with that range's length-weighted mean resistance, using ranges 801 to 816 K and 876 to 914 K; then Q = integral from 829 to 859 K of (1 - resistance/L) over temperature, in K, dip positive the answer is 3.7 K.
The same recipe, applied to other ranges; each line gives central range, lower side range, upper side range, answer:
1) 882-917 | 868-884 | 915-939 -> 1.7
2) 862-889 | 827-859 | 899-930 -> -3.1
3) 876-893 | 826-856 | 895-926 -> -1.4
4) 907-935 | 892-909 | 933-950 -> -0.3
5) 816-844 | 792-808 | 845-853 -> 4.8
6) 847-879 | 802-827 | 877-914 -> -1.3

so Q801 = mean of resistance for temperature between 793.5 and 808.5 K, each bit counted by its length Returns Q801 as 301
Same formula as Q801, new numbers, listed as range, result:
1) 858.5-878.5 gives 319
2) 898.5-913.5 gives 303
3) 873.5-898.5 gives 308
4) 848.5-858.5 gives 307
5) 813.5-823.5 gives 304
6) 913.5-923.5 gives 311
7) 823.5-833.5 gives 238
